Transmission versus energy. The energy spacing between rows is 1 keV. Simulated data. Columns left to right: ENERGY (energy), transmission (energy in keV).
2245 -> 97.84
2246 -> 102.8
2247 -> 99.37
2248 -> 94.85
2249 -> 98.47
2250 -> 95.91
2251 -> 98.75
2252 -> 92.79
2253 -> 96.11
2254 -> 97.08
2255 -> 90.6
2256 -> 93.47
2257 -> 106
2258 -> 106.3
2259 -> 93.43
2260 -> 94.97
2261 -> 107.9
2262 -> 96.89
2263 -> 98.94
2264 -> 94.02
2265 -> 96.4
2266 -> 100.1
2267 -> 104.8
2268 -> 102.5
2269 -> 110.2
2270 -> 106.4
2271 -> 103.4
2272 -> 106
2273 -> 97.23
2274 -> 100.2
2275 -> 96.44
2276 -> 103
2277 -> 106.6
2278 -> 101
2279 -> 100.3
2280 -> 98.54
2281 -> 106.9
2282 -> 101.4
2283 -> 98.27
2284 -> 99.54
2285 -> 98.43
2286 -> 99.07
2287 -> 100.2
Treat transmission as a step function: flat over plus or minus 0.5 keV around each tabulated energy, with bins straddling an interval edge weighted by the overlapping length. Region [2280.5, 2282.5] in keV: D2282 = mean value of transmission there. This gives 104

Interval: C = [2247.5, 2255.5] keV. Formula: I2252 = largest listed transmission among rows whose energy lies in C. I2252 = 98.75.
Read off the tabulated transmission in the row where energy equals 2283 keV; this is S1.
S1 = 98.27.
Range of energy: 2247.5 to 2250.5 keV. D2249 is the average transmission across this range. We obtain 96.4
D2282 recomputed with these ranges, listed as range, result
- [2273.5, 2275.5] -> 98.3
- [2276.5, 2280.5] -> 102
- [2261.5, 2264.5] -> 96.6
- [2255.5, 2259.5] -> 99.8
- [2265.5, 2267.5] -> 102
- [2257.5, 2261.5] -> 101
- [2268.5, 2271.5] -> 107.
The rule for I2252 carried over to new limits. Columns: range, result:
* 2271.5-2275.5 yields 106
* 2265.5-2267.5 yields 104.8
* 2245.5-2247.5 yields 102.8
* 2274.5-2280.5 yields 106.6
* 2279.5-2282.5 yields 106.9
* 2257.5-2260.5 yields 106.3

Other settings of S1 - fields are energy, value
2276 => 103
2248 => 94.85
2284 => 99.54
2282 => 101.4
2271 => 103.4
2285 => 98.43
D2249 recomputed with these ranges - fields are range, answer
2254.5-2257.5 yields 96.7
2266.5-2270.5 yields 106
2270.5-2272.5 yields 105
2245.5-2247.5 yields 101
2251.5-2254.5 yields 95.3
